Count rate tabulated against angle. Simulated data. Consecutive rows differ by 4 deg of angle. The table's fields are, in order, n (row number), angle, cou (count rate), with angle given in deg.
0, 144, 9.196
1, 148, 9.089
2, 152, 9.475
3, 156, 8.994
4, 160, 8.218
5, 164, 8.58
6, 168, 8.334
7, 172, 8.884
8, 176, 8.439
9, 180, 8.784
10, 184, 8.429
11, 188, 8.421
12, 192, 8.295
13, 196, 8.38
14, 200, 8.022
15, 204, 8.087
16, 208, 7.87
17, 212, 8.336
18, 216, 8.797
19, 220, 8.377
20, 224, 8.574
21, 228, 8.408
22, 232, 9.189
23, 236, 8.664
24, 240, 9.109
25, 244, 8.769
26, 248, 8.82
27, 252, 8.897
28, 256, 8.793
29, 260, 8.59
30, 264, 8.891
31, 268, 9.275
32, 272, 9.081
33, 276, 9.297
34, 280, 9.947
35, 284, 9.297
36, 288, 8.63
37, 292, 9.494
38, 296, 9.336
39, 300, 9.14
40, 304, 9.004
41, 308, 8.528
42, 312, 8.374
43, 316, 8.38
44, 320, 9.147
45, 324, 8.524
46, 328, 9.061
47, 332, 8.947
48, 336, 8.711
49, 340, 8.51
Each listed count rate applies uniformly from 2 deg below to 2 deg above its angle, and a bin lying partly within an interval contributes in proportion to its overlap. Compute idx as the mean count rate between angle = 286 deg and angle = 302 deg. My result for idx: 9.15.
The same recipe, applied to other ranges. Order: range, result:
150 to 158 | 9.23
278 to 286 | 9.62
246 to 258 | 8.84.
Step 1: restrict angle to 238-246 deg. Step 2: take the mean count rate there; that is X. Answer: 8.94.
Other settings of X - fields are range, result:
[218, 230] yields 8.45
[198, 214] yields 8.08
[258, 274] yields 8.96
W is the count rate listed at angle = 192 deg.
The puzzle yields 8.295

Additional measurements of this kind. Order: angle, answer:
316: 8.38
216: 8.797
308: 8.528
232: 9.189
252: 8.897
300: 9.14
